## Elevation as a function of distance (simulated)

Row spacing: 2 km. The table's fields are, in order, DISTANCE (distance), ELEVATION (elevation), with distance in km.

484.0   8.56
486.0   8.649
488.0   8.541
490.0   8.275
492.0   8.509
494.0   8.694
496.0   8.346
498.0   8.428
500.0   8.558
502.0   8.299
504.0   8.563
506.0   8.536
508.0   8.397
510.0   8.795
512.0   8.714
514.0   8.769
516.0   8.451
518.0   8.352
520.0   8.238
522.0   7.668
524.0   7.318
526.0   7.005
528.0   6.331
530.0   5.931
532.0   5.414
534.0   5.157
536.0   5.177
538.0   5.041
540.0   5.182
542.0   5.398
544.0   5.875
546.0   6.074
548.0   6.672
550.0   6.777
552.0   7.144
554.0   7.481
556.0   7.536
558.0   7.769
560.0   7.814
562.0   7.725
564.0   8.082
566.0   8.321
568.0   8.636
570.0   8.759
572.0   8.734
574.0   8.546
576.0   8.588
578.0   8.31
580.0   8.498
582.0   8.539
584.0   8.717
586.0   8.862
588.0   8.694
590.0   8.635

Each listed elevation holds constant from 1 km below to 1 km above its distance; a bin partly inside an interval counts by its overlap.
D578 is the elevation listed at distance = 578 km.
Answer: 8.31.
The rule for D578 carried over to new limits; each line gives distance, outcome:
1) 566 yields 8.321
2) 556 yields 7.536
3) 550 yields 6.777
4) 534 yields 5.157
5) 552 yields 7.144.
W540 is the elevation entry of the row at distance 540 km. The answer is 5.182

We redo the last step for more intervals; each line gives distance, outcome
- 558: 7.769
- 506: 8.536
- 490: 8.275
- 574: 8.546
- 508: 8.397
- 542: 5.398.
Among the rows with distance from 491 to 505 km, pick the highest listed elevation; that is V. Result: 8.694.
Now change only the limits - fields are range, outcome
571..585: 8.734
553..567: 8.321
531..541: 5.414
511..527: 8.769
